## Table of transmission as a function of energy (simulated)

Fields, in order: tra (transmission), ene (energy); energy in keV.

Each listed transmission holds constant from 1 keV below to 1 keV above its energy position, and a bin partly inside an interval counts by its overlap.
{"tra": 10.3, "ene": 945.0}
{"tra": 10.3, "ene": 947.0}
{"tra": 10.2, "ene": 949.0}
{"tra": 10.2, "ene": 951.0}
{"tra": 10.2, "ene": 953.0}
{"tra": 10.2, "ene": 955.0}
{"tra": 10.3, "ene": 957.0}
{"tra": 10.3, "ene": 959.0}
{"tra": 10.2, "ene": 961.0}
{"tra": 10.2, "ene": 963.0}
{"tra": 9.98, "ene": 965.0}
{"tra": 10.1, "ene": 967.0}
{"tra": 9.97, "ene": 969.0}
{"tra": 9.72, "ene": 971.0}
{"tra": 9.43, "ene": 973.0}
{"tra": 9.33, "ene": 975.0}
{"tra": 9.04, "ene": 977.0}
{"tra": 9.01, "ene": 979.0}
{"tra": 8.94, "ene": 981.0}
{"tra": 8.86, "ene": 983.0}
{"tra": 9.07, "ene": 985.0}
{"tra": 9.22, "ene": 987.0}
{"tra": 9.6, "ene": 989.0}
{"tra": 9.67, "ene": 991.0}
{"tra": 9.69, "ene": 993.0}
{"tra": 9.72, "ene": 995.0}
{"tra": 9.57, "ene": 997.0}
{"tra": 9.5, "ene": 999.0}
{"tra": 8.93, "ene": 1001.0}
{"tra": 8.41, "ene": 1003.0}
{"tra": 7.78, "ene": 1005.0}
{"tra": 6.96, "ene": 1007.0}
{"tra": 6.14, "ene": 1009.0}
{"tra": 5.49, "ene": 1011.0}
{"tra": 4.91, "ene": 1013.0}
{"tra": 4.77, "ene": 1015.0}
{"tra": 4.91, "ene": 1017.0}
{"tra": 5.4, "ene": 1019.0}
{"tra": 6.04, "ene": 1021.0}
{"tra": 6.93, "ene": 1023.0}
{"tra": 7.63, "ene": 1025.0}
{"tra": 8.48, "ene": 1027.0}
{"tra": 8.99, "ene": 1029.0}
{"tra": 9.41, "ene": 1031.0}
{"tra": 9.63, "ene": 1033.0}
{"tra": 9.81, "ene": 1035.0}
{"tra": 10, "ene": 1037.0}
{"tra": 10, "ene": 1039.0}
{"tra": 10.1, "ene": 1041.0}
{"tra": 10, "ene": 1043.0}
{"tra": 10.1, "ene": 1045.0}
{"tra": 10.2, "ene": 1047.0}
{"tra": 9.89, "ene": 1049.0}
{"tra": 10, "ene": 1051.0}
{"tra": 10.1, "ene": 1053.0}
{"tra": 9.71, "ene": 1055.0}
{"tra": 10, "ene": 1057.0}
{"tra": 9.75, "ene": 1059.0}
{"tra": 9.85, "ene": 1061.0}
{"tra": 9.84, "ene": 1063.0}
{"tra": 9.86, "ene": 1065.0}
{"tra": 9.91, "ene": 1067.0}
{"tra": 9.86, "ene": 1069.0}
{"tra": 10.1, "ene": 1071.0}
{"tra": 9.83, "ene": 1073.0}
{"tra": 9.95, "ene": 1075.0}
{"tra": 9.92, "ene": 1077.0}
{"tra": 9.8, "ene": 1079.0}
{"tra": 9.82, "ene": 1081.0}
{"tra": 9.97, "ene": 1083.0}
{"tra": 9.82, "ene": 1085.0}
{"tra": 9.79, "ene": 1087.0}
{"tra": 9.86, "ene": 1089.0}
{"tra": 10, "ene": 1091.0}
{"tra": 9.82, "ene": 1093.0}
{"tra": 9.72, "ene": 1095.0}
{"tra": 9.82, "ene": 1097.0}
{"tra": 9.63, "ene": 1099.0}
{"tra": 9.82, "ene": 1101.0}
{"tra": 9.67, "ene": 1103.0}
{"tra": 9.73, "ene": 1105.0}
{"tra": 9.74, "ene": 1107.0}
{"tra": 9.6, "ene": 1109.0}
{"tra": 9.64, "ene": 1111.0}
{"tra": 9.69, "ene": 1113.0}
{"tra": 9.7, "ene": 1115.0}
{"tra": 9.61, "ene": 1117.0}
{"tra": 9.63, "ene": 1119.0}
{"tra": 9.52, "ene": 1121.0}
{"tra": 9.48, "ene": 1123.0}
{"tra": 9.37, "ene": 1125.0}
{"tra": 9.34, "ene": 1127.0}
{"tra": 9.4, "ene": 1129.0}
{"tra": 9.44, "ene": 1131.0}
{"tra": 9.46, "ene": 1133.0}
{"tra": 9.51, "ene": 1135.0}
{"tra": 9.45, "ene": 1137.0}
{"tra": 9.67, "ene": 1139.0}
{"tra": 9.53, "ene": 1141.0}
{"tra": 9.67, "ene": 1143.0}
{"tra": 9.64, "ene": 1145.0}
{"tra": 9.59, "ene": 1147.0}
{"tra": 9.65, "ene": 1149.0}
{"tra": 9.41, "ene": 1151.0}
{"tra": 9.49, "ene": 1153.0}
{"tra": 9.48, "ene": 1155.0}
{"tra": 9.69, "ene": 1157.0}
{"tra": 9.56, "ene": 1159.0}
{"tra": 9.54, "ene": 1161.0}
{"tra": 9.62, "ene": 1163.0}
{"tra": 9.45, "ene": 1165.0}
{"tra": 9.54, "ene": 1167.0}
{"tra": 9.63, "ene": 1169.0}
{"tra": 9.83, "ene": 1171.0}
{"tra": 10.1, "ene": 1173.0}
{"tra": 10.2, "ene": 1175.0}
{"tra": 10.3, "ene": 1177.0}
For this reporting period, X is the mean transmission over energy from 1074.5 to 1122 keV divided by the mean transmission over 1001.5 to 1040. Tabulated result 1.31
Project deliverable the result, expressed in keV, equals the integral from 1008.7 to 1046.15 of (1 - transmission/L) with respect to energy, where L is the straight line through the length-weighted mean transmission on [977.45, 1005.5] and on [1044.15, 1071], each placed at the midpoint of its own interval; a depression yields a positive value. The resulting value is 6.8 keV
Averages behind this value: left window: 9.16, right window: 9.93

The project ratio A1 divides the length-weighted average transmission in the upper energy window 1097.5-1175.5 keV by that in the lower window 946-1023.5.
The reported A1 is 1.10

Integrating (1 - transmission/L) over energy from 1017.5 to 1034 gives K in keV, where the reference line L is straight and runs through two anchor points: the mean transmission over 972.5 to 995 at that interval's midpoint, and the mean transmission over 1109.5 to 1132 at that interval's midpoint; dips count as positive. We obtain 2.9 keV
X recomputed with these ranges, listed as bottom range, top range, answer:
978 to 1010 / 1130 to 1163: 1.08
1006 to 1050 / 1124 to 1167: 1.19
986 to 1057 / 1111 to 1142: 1.12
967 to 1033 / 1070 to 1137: 1.18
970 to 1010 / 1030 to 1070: 1.11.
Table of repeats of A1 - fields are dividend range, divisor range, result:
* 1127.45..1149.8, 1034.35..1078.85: 0.96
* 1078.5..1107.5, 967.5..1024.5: 1.21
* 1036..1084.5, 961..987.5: 1.05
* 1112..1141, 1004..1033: 1.40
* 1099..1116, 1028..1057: 0.98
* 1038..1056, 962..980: 1.04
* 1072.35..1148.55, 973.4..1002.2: 1.04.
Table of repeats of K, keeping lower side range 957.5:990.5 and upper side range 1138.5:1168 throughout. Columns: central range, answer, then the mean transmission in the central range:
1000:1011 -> 2.4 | 7.45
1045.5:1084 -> -1.4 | 9.92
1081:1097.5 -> -0.5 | 9.85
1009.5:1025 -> 6.3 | 5.65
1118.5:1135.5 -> 0.2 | 9.45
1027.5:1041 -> -0.1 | 9.63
